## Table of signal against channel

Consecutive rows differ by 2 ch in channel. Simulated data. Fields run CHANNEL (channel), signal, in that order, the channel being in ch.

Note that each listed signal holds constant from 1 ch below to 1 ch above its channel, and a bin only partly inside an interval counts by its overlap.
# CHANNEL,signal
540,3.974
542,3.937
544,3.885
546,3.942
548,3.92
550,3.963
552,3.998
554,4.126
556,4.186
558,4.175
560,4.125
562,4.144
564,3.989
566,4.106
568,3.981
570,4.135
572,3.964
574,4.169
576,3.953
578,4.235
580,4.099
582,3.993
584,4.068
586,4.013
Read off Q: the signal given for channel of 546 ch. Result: 3.942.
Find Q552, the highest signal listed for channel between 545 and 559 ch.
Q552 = 4.186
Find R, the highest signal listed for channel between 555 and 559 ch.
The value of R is 4.186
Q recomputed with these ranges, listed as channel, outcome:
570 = 4.135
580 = 4.099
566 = 4.106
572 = 3.964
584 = 4.068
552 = 3.998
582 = 3.993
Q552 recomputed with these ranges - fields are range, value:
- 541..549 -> 3.942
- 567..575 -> 4.169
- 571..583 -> 4.235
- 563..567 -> 4.106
